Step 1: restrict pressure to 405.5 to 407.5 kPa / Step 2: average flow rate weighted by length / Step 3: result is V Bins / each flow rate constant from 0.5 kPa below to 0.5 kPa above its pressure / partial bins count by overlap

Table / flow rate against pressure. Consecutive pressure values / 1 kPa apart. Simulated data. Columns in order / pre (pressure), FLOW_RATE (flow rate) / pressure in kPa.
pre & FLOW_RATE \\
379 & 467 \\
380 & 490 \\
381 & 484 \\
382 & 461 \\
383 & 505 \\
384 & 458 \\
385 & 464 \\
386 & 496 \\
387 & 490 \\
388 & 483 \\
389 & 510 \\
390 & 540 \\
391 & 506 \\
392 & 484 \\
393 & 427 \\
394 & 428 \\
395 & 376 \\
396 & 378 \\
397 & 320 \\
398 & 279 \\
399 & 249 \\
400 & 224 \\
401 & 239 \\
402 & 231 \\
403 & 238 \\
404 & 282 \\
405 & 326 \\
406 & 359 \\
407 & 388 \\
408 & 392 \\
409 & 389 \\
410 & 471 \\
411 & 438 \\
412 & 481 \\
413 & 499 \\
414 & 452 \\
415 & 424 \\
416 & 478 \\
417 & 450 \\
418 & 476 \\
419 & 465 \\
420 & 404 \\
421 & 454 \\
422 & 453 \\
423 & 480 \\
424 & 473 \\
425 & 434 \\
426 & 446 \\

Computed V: 374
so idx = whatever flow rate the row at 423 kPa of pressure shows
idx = 480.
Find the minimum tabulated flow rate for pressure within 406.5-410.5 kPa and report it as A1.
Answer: 388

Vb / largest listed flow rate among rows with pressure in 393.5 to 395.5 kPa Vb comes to 428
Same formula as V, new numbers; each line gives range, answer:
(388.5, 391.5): 519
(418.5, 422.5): 444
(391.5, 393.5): 456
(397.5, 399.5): 264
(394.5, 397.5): 358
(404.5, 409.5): 371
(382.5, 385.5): 476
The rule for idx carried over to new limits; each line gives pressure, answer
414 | 452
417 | 450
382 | 461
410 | 471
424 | 473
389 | 510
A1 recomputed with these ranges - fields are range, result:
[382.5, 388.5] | 458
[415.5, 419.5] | 450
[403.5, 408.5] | 282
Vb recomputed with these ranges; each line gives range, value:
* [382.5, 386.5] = 505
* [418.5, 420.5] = 465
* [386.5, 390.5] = 540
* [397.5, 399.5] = 279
